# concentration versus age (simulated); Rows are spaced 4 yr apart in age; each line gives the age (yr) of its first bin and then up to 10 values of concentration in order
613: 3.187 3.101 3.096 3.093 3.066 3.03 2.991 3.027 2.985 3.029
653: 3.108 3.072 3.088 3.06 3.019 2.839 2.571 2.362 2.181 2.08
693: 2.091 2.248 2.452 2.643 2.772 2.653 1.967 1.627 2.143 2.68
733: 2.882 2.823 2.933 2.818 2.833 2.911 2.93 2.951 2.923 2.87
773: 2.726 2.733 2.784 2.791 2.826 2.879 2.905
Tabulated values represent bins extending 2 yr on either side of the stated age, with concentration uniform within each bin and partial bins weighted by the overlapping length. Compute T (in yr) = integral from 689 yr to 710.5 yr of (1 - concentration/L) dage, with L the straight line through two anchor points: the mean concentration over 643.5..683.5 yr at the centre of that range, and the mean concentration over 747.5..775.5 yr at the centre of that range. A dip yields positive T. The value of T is 3.7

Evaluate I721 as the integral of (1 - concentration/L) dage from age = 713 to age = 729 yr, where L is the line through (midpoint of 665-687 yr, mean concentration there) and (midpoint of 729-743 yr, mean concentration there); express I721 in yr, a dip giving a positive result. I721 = 4.0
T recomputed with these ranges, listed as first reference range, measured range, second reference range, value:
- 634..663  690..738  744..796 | 8.8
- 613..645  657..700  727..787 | 5.8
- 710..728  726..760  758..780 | -4.7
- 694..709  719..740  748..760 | 2.0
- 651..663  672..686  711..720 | 1.4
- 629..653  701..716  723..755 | 1.2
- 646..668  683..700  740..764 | 4.7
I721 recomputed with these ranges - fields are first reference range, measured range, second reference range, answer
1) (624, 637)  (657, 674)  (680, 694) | -3.49 yr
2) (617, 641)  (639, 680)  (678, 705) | -4.45 yr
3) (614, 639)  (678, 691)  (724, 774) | 3.15 yr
